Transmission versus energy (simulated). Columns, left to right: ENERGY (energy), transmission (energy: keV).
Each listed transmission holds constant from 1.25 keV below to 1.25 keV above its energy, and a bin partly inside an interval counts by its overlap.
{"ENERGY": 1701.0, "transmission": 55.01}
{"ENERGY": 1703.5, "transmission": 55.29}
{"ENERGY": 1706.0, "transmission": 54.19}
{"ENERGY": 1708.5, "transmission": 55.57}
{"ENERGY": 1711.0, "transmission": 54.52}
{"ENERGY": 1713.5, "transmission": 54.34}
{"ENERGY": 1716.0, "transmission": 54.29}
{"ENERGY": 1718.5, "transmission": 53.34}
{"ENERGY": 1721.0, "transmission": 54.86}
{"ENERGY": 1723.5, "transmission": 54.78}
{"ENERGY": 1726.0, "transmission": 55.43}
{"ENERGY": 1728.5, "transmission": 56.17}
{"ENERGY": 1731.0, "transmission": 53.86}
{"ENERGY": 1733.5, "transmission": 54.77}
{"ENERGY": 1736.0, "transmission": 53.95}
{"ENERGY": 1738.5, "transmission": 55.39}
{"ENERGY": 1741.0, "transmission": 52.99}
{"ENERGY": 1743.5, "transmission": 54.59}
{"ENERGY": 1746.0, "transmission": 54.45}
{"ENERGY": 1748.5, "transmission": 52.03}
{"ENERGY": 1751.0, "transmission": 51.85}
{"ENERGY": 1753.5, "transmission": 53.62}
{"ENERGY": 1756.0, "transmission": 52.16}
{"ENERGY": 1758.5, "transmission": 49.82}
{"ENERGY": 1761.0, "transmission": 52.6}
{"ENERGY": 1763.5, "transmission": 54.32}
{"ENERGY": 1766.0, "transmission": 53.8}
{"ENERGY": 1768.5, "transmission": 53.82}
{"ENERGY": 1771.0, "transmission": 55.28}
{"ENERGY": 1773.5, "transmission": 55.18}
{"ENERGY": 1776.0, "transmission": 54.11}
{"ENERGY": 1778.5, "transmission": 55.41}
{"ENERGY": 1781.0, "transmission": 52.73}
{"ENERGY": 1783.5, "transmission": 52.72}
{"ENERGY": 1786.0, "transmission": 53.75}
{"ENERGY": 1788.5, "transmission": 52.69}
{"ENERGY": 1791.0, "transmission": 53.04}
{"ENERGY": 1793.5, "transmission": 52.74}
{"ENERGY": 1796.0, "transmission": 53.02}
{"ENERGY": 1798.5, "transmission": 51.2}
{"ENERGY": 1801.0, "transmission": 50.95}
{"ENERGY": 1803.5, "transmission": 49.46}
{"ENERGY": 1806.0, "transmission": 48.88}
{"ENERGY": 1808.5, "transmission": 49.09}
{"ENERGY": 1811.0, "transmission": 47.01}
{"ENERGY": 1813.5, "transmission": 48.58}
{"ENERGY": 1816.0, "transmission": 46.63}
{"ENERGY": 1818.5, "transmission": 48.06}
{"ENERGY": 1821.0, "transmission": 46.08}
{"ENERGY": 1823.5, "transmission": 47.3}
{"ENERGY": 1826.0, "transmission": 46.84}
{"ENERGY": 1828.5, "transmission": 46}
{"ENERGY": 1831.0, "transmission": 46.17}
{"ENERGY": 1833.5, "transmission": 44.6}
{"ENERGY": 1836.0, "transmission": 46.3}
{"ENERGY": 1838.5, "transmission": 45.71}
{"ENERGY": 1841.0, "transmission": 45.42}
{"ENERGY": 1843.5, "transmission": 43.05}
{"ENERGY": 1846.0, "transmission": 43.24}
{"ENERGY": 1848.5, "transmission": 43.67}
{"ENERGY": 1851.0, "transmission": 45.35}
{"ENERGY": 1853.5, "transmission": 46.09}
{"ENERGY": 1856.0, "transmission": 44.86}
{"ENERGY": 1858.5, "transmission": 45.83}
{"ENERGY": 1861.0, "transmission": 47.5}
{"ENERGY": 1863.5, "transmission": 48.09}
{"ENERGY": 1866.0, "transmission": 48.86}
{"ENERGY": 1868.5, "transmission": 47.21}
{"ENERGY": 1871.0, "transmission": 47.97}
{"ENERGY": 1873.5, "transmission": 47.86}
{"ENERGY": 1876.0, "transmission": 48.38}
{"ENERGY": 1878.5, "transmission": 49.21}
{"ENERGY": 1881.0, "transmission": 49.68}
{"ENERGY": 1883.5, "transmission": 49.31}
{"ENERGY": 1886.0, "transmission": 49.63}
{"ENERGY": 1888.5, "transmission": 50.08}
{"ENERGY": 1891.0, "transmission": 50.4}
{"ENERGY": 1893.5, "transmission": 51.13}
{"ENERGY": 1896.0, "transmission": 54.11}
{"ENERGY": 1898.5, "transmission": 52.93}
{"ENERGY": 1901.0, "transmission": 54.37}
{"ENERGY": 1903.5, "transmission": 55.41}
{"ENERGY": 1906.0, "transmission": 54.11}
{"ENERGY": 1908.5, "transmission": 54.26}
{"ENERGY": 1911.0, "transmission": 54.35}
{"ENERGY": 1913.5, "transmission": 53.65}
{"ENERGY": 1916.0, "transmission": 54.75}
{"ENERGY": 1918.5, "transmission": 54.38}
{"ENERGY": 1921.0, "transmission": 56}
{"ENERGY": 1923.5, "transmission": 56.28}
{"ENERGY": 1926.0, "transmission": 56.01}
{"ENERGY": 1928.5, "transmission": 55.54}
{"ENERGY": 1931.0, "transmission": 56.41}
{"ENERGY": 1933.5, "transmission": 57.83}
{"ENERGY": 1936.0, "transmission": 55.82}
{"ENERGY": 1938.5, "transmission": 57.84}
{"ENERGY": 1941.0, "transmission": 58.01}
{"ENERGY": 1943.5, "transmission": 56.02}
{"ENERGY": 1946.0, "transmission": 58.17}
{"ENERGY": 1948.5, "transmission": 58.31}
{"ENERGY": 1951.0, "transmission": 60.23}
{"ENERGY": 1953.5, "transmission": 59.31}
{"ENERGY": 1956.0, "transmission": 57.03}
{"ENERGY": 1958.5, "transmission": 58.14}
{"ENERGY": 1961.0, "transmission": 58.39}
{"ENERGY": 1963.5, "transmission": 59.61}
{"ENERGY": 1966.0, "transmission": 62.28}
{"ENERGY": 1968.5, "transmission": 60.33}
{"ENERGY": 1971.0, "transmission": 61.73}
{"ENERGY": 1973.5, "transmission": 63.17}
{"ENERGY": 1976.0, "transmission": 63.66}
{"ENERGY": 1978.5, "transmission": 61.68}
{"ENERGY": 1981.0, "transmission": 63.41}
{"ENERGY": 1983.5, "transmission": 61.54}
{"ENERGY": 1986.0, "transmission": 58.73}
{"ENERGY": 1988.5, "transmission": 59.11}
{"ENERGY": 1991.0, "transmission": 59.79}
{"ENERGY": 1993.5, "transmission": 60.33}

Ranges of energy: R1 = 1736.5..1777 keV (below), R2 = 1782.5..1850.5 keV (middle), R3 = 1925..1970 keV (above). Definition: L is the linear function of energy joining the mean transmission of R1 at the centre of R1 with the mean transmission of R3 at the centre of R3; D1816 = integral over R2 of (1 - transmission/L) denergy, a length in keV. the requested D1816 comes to 8.33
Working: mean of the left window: 53.5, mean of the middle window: 48.2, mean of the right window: 58.1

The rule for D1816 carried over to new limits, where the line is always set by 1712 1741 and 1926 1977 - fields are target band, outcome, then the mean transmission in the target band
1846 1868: 4.2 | 46.1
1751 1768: 0.8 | 52.7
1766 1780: 0.2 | 54.6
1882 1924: 3.4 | 53.2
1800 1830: 4.5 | 47.9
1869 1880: 1.7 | 48.3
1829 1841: 2.3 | 45.7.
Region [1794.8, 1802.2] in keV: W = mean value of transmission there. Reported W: 51.7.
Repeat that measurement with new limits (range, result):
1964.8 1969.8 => 61.3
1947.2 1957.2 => 58.7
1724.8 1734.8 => 55.1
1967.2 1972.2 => 61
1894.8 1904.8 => 54.2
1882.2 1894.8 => 50.1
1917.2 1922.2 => 55.2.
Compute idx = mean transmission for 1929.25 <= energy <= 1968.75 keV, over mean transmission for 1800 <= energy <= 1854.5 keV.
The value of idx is 1.25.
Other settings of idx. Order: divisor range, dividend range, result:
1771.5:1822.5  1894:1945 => 1.08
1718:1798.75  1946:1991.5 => 1.12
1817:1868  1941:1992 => 1.30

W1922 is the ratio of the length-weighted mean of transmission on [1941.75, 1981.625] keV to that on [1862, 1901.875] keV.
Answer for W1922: 1.20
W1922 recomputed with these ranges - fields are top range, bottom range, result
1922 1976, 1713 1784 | 1.09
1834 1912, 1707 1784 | 0.90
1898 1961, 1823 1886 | 1.21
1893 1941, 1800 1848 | 1.18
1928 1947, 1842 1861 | 1.27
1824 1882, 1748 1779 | 0.87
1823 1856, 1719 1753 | 0.84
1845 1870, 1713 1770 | 0.86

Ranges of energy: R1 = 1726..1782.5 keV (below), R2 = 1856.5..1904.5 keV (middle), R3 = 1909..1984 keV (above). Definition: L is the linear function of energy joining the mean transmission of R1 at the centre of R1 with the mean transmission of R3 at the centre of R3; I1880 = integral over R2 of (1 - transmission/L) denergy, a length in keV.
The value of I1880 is 5.9 keV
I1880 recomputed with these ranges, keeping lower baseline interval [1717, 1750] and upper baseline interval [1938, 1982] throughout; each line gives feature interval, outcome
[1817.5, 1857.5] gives 8.0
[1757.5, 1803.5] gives 2.0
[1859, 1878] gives 3.2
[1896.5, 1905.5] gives 0.6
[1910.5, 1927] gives 1.1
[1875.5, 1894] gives 2.6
